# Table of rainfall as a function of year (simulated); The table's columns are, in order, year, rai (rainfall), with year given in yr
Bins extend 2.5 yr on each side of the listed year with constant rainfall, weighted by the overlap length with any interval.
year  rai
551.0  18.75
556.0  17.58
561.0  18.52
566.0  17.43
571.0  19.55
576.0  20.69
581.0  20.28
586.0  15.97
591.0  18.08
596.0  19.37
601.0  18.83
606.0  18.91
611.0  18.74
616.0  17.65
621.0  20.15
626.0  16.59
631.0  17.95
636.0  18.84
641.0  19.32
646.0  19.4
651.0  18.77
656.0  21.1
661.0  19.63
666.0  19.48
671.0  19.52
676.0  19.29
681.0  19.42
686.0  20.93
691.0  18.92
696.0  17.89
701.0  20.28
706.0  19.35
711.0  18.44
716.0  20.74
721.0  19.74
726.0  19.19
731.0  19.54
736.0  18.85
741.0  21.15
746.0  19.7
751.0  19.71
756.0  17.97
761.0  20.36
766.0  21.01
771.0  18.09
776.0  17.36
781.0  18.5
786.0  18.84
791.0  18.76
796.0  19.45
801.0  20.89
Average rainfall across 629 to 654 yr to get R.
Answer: 18.9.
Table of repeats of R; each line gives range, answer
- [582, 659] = 18.7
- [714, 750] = 19.8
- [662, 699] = 19.4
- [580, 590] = 17.8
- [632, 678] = 19.4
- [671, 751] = 19.6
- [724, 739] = 19.3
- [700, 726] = 19.6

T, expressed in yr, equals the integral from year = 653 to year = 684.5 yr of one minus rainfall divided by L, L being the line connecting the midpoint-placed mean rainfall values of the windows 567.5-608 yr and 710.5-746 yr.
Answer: -0.6 yr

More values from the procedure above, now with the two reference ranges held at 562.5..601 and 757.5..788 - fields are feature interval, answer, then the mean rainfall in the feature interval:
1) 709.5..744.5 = -1.4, 19.7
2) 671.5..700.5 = -0.7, 19.4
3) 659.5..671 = -0.4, 19.5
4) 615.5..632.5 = 0.6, 18.1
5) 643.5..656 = -0.4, 19.5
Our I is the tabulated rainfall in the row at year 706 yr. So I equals 19.35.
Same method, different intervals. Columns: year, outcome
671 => 19.52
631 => 17.95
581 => 20.28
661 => 19.63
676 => 19.29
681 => 19.42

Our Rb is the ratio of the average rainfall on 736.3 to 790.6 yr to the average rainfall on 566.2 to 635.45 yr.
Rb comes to 1.0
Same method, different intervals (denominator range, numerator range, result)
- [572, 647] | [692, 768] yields 1.05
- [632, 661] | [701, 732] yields 1.01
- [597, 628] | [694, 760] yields 1.05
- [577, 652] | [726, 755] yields 1.05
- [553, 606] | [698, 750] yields 1.06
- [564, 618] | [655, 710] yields 1.05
